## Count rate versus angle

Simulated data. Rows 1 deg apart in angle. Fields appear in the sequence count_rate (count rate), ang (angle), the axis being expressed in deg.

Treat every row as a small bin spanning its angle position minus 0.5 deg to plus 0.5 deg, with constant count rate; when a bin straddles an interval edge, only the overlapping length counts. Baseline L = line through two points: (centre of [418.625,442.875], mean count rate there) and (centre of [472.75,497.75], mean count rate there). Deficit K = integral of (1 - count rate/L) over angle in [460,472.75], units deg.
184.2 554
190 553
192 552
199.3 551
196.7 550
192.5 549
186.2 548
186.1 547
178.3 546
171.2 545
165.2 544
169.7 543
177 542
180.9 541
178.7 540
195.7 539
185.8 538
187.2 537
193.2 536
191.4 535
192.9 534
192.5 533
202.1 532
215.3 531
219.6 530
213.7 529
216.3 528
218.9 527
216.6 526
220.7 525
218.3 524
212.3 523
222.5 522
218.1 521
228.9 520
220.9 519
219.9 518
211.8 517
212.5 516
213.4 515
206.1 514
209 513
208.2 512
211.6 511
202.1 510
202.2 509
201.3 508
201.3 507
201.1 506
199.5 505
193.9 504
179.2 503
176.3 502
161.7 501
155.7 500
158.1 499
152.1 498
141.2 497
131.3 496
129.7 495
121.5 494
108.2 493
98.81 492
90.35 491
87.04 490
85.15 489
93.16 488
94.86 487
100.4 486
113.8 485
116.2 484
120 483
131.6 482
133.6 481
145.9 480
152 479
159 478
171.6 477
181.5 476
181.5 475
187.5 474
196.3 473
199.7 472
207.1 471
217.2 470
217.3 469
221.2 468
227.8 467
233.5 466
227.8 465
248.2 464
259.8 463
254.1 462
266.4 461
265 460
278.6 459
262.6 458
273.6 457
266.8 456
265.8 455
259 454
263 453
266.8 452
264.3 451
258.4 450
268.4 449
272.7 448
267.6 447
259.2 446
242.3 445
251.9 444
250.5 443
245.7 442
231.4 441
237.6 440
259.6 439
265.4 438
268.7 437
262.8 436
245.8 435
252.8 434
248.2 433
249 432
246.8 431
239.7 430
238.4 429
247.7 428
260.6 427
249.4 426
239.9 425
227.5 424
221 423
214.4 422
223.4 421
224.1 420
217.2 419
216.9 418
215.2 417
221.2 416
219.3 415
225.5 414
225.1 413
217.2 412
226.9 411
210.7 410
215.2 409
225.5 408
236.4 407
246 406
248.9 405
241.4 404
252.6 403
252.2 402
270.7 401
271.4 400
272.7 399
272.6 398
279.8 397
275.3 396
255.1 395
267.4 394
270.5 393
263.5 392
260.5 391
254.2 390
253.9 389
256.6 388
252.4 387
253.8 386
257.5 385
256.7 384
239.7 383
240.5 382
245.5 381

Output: -4.7 deg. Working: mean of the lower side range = 243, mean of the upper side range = 130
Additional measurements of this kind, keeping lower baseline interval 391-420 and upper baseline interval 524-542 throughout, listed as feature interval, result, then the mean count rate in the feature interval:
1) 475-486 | 3.84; 142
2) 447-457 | -1.65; 266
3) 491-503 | 4.15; 139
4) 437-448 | -1.04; 253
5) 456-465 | -1.47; 262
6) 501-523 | 0.22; 206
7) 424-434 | -0.45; 246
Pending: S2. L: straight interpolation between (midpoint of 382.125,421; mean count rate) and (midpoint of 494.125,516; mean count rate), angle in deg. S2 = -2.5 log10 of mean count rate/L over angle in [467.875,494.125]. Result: 0.339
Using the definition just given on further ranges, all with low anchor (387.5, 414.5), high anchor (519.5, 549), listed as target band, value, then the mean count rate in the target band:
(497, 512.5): 0.13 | 185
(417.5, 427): 0.06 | 228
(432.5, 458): -0.11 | 258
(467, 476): 0.10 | 204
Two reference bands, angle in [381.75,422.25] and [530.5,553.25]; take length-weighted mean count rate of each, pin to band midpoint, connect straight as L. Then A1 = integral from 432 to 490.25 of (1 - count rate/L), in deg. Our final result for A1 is 1.5 deg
